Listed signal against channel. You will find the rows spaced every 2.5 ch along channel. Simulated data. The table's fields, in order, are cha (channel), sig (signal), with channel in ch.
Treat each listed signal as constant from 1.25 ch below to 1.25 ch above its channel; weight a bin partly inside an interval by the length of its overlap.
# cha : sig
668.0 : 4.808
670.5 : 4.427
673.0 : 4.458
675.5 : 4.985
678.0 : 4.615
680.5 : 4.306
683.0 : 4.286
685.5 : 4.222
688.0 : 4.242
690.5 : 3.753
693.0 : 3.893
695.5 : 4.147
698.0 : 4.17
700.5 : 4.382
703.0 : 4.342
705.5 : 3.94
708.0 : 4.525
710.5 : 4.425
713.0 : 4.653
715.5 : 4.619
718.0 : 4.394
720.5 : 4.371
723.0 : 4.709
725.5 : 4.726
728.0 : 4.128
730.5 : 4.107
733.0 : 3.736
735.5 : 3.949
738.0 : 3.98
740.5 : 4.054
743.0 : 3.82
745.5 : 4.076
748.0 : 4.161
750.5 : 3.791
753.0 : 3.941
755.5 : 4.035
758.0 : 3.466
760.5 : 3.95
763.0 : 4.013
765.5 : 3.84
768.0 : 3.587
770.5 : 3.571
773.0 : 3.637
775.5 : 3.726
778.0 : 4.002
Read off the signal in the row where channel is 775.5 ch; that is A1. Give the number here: 3.726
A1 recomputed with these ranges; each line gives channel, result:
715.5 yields 4.619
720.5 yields 4.371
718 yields 4.394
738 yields 3.98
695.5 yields 4.147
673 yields 4.458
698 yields 4.17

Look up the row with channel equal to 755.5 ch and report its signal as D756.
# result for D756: 4.035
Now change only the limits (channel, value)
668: 4.808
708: 4.525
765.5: 3.84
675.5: 4.985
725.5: 4.726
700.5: 4.382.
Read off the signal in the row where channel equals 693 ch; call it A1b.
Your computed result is 3.893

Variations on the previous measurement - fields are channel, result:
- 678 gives 4.615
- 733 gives 3.736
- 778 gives 4.002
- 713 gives 4.653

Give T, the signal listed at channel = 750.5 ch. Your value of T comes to 3.791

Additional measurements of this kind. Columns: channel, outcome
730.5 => 4.107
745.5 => 4.076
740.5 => 4.054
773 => 3.637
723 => 4.709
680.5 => 4.306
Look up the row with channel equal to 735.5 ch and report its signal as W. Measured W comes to 3.949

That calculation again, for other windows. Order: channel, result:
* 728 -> 4.128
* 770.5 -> 3.571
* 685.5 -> 4.222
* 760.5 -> 3.95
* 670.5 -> 4.427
